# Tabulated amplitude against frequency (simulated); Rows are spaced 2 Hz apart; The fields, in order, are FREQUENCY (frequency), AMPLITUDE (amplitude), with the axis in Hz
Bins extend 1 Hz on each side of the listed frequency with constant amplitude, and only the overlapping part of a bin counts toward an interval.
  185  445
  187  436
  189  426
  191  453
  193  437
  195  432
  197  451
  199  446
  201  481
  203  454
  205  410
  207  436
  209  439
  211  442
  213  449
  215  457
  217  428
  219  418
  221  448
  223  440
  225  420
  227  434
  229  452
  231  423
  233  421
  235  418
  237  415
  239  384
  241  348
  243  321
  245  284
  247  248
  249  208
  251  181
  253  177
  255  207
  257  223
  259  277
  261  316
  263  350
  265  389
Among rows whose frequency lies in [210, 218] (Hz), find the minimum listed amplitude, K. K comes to 428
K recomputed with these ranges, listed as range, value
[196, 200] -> 446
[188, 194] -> 426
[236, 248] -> 248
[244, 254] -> 177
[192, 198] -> 432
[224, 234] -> 420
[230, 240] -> 384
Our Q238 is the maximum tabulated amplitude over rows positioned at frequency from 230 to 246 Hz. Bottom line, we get 423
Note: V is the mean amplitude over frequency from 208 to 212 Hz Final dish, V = 440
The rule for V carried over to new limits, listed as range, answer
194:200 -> 443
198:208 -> 445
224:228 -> 427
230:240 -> 412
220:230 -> 439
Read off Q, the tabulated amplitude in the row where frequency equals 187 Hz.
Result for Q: 436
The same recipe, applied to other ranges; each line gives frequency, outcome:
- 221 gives 448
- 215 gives 457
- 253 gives 177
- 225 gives 420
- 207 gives 436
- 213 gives 449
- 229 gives 452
